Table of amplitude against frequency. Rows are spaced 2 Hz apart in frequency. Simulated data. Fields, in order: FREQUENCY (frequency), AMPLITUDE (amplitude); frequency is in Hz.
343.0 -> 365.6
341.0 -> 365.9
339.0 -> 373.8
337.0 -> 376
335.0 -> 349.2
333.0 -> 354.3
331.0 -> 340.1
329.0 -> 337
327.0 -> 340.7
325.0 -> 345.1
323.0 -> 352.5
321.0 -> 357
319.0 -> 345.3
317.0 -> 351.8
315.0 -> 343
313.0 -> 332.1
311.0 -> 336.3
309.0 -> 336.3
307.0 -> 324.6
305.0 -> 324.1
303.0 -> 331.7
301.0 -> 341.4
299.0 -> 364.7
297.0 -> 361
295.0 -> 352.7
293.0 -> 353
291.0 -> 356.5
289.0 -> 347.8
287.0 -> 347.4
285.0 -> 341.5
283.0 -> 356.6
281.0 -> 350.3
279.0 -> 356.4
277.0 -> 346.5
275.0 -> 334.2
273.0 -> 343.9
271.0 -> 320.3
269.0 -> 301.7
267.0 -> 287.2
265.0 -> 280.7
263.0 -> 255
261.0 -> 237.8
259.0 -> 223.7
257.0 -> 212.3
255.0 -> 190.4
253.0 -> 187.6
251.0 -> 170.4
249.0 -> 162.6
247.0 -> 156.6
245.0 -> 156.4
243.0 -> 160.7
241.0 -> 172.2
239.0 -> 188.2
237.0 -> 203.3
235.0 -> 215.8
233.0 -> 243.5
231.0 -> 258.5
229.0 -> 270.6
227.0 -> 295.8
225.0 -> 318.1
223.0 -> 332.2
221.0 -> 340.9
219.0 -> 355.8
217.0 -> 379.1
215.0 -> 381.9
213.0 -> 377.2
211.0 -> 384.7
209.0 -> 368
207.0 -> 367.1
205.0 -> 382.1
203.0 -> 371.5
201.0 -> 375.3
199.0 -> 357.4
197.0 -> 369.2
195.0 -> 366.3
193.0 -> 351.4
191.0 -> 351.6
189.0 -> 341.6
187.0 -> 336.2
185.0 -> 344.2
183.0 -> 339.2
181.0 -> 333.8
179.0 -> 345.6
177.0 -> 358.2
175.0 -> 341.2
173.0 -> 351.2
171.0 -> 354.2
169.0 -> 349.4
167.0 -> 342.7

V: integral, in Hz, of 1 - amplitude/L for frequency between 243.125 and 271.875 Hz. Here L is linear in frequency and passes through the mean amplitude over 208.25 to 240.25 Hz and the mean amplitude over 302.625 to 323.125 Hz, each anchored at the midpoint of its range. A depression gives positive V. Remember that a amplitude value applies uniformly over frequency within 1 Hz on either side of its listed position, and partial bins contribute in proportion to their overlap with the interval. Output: 8.7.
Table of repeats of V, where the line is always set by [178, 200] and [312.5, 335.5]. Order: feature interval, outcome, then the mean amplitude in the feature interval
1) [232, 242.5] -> 4.4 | 203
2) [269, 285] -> 0.3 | 341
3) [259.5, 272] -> 2.5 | 278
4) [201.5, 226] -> -1.1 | 363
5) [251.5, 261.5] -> 4.0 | 207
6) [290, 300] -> -0.3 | 358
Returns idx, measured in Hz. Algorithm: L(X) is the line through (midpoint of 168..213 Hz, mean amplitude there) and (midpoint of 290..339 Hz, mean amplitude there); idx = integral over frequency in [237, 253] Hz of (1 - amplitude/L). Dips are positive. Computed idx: 8.3 Hz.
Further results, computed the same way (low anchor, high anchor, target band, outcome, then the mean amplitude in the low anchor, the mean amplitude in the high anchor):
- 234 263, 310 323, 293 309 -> -1.8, 191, 345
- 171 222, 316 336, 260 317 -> 3.1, 359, 347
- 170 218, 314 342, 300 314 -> 0.8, 360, 352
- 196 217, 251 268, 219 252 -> 7.5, 374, 231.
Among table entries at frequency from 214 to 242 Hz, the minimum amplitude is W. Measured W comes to 172.2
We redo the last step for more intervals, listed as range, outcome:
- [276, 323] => 324.1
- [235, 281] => 156.4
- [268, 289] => 301.7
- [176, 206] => 333.8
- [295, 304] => 331.7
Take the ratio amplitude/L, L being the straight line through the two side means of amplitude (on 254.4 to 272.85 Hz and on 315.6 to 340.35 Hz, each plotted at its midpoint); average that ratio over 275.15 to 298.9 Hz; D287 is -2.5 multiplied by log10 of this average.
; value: -0.19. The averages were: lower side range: 262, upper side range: 352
